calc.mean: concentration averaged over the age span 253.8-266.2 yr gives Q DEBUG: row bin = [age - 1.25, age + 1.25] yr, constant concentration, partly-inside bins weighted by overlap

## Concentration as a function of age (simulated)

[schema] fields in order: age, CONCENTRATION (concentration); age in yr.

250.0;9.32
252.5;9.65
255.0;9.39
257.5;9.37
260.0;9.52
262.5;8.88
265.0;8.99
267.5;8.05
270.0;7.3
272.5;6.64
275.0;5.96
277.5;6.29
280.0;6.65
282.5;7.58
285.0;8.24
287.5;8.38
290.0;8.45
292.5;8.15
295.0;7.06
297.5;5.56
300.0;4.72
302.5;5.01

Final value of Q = 9.23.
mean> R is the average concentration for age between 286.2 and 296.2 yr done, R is 8.02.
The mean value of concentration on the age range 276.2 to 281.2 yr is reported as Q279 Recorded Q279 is 6.46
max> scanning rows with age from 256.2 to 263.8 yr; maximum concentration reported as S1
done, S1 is 9.52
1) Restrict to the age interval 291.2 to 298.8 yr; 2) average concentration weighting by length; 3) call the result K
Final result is 6.92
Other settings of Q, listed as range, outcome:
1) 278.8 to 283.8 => 7.13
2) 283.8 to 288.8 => 8.31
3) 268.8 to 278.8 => 6.54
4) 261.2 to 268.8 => 8.64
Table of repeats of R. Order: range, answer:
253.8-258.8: 9.38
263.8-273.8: 7.73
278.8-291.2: 7.86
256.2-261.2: 9.44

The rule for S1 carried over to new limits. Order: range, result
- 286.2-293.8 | 8.45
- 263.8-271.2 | 8.99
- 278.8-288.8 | 8.38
